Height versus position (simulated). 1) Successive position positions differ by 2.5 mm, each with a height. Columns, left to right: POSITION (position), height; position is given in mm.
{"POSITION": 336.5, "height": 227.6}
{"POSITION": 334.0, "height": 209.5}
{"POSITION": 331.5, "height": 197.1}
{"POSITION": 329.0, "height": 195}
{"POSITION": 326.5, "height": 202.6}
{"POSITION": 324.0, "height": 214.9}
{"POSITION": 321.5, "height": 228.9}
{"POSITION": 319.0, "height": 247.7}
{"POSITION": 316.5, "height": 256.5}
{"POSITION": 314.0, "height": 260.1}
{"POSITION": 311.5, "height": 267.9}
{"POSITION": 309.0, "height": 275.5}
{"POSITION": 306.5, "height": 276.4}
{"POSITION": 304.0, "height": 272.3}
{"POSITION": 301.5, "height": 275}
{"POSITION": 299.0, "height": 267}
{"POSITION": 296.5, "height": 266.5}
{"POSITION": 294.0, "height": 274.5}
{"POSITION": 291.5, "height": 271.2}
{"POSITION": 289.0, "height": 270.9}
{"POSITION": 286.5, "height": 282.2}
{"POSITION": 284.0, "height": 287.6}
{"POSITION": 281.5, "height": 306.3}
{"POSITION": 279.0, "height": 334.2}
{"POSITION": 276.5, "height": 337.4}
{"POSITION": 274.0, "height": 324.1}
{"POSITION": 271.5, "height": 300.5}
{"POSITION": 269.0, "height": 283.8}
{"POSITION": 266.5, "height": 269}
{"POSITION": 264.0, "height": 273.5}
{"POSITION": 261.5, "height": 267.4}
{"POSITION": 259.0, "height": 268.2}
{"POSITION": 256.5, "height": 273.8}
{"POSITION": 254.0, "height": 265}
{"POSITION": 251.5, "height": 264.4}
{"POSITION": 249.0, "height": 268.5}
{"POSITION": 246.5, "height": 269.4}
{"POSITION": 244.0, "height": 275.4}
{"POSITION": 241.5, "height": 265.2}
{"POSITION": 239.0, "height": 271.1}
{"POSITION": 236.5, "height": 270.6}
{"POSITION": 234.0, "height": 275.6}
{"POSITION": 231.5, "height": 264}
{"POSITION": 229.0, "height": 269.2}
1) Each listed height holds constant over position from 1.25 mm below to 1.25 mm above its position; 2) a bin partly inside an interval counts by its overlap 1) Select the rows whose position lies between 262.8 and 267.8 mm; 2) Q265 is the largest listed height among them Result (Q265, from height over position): 273.5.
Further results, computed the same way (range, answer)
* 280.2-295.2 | 306.3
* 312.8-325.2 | 260.1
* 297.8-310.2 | 276.4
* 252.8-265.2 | 273.8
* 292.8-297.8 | 274.5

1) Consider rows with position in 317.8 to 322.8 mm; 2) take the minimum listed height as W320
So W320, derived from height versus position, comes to 228.9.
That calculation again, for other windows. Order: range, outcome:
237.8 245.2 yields 265.2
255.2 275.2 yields 267.4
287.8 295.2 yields 270.9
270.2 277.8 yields 300.5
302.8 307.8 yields 272.3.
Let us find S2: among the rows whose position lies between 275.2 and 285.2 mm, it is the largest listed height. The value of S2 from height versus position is 337.4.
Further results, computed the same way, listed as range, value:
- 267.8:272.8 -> 300.5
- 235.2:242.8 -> 271.1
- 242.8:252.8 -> 275.4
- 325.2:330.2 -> 202.6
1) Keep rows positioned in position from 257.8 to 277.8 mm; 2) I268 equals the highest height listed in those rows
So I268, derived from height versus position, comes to 337.4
